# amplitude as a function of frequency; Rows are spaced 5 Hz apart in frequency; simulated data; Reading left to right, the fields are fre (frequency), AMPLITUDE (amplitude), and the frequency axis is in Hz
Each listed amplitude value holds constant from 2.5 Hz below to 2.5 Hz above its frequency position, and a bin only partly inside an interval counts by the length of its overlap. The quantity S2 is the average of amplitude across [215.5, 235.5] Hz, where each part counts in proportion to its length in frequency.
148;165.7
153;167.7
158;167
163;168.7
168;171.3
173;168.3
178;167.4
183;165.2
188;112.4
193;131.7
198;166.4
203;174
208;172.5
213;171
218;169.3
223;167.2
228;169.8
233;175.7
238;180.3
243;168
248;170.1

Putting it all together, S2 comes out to 170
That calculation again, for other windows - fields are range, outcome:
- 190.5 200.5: 149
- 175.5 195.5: 144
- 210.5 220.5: 170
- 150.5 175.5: 169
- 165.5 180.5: 169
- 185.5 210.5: 151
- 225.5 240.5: 175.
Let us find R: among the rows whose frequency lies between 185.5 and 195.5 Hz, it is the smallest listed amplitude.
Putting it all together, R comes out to 112.4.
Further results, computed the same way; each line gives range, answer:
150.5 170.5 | 167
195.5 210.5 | 166.4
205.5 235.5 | 167.2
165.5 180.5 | 167.4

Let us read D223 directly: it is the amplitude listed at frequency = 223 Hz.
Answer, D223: 167.2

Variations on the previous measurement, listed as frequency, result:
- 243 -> 168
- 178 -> 167.4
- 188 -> 112.4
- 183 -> 165.2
